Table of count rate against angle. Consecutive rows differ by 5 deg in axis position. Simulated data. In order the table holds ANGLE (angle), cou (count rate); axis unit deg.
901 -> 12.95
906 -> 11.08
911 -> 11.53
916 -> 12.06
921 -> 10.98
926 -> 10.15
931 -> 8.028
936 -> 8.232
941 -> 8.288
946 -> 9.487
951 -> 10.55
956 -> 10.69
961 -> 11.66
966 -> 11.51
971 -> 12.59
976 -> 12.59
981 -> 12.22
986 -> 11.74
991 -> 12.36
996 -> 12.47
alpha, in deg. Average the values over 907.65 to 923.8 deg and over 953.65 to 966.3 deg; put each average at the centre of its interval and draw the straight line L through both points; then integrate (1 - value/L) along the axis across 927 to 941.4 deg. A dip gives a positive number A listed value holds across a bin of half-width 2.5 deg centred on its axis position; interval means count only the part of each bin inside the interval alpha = 3.8 deg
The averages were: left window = 11.5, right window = 11.3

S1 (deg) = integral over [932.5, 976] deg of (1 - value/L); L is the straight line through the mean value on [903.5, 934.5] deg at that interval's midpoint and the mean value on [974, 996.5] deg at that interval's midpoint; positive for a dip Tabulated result 4.0 deg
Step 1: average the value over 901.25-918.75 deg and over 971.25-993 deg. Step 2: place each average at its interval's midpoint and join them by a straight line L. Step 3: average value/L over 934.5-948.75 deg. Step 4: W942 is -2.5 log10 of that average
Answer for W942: 0.34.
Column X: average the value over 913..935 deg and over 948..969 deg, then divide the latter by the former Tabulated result 1.1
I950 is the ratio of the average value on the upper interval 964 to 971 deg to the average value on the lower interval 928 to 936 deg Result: 1.45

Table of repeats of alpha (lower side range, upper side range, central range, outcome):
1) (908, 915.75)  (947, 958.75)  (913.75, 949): 4.8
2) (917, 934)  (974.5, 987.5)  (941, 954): 1.3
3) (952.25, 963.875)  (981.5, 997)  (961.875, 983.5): -1.1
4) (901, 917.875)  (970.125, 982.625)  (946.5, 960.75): 1.9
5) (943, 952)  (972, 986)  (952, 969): -0.6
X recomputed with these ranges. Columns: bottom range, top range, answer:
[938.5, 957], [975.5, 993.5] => 1.26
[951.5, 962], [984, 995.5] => 1.10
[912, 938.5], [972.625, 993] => 1.23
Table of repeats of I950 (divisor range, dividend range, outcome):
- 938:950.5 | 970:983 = 1.37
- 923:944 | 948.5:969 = 1.27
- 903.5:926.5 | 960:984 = 1.08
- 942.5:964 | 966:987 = 1.16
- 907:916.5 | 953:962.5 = 0.95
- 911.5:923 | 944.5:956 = 0.88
